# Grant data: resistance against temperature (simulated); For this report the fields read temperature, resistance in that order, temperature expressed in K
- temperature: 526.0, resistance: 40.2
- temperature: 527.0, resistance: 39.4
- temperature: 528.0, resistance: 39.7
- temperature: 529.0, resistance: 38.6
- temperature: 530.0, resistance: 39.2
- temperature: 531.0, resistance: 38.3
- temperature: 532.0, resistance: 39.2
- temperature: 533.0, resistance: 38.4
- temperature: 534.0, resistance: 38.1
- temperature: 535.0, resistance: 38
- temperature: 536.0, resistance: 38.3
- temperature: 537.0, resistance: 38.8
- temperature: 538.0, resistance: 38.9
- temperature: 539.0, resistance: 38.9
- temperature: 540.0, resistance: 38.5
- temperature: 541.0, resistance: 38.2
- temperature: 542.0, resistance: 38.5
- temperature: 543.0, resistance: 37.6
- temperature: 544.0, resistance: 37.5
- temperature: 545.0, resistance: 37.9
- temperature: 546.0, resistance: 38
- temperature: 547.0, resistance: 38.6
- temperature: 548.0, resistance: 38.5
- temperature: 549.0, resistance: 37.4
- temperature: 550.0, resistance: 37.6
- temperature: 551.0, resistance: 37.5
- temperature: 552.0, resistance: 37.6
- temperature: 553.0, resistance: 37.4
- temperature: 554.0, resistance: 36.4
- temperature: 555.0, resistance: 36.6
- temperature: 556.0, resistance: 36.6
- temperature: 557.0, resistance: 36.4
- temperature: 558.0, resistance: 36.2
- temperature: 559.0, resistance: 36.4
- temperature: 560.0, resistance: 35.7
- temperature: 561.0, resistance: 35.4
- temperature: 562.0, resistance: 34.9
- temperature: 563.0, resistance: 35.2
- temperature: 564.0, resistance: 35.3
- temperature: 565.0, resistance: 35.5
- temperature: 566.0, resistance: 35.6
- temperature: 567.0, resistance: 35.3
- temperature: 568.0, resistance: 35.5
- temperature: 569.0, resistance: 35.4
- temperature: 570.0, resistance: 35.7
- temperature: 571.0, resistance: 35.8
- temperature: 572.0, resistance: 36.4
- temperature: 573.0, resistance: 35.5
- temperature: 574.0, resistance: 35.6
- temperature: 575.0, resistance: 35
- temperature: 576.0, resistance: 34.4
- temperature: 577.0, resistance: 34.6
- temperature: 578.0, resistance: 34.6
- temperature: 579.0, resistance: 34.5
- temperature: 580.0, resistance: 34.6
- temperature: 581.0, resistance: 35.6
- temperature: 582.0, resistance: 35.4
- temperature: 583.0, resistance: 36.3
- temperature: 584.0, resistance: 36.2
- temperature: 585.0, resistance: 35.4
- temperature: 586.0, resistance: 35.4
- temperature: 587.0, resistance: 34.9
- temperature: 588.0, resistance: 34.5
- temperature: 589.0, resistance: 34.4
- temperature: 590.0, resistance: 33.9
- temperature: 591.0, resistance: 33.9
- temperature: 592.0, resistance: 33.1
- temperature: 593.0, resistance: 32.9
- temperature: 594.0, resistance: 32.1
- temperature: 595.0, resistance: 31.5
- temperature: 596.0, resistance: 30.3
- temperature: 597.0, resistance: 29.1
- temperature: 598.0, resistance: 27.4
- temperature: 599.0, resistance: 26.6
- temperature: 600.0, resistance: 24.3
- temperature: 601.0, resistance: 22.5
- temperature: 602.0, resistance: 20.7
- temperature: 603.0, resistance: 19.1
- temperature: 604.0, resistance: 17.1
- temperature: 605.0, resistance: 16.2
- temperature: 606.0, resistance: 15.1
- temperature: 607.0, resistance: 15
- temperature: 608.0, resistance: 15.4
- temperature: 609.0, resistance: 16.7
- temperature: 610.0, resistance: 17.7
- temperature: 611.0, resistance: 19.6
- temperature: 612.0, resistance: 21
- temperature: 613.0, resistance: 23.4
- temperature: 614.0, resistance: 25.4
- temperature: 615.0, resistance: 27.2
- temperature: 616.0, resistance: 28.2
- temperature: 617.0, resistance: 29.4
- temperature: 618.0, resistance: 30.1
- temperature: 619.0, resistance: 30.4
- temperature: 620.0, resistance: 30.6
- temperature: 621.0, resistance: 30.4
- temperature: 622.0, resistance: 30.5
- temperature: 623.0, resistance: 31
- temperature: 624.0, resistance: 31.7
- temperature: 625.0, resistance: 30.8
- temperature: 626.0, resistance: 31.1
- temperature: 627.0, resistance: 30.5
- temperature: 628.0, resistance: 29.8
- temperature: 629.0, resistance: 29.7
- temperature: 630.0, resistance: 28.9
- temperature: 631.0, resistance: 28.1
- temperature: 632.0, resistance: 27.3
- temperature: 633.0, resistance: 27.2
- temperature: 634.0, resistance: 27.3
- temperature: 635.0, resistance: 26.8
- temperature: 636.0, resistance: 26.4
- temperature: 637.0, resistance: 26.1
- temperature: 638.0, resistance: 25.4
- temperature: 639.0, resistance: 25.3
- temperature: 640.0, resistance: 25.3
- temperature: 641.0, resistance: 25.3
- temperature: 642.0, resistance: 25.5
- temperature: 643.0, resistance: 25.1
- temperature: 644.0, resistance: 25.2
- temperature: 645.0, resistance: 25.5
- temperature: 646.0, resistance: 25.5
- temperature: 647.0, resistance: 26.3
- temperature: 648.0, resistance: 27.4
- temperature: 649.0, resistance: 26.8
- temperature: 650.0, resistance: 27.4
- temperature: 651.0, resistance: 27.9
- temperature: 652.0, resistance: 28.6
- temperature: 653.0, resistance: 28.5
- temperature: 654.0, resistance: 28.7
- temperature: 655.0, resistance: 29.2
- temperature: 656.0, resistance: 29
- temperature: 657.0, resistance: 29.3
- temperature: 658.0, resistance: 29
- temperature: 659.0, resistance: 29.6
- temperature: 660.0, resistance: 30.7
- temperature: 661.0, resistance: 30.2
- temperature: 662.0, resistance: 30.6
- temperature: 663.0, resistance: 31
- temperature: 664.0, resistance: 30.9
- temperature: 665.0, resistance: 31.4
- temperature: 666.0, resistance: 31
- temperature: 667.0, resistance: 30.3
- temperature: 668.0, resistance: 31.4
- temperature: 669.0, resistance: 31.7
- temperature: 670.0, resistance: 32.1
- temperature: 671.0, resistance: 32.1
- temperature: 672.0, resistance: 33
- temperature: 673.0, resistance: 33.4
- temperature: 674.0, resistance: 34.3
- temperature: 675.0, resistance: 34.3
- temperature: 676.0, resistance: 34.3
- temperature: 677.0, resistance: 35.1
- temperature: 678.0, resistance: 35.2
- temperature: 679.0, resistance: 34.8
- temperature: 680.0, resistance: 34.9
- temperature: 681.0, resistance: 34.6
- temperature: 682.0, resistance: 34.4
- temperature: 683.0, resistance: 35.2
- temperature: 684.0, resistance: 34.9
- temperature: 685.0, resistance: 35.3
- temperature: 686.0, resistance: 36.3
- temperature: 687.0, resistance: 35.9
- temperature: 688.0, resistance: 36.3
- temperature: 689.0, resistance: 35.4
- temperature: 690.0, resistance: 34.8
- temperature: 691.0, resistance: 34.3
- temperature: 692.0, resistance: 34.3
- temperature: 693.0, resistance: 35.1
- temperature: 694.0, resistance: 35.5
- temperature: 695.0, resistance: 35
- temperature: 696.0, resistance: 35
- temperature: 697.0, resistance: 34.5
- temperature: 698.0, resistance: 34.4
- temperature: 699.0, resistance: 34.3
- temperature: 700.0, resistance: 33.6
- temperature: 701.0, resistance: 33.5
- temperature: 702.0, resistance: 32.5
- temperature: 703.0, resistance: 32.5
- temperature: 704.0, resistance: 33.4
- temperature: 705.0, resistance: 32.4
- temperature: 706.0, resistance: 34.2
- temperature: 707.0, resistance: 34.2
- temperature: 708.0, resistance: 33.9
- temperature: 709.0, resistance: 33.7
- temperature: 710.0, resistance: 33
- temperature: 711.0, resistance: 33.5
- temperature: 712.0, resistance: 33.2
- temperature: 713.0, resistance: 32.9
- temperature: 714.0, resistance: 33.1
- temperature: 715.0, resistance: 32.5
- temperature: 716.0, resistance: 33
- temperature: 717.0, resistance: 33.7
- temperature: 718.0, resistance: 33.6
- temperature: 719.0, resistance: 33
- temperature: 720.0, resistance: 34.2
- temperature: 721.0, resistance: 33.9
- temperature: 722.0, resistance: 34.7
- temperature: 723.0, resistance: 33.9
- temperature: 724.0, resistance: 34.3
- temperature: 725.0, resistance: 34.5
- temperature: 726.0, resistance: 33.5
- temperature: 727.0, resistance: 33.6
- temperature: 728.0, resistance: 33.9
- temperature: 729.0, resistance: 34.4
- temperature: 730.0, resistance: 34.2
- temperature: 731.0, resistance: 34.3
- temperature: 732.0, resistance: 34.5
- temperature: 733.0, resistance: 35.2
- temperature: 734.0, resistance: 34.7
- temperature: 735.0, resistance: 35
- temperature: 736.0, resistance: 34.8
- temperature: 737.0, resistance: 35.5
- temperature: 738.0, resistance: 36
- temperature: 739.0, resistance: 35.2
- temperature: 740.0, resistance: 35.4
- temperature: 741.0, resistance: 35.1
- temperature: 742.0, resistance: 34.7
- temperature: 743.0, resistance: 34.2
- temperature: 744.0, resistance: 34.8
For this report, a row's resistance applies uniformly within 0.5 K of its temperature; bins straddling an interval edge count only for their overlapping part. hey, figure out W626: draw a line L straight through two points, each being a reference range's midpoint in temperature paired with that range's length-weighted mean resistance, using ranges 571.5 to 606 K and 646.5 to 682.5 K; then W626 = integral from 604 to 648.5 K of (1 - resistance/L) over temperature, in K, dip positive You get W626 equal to 7.65 K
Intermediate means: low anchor 31.1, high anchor 31.1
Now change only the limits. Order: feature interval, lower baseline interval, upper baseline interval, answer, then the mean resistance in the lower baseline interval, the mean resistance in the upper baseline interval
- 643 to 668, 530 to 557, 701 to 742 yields 4.7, 38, 34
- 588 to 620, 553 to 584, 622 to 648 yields 6.1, 35.6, 27.5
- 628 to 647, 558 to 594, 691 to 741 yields 4.5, 35.1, 34.1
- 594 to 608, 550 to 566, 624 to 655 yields 3.9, 36.2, 27.4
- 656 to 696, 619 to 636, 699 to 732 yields -1.9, 29.4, 33.6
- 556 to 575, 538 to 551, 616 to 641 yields 0.0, 38.1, 28.7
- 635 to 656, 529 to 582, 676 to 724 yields 5.1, 36.8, 34.2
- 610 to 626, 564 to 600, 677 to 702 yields 3.0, 34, 34.9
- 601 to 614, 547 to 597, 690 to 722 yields 6.1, 35.3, 33.8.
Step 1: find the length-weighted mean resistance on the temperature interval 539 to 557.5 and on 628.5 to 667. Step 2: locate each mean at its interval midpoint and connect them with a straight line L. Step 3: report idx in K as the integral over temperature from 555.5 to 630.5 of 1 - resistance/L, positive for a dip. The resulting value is 6.57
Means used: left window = 37.6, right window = 27.9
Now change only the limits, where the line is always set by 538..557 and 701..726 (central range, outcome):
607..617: 4.0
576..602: 3.1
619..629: 1.4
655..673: 2.0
